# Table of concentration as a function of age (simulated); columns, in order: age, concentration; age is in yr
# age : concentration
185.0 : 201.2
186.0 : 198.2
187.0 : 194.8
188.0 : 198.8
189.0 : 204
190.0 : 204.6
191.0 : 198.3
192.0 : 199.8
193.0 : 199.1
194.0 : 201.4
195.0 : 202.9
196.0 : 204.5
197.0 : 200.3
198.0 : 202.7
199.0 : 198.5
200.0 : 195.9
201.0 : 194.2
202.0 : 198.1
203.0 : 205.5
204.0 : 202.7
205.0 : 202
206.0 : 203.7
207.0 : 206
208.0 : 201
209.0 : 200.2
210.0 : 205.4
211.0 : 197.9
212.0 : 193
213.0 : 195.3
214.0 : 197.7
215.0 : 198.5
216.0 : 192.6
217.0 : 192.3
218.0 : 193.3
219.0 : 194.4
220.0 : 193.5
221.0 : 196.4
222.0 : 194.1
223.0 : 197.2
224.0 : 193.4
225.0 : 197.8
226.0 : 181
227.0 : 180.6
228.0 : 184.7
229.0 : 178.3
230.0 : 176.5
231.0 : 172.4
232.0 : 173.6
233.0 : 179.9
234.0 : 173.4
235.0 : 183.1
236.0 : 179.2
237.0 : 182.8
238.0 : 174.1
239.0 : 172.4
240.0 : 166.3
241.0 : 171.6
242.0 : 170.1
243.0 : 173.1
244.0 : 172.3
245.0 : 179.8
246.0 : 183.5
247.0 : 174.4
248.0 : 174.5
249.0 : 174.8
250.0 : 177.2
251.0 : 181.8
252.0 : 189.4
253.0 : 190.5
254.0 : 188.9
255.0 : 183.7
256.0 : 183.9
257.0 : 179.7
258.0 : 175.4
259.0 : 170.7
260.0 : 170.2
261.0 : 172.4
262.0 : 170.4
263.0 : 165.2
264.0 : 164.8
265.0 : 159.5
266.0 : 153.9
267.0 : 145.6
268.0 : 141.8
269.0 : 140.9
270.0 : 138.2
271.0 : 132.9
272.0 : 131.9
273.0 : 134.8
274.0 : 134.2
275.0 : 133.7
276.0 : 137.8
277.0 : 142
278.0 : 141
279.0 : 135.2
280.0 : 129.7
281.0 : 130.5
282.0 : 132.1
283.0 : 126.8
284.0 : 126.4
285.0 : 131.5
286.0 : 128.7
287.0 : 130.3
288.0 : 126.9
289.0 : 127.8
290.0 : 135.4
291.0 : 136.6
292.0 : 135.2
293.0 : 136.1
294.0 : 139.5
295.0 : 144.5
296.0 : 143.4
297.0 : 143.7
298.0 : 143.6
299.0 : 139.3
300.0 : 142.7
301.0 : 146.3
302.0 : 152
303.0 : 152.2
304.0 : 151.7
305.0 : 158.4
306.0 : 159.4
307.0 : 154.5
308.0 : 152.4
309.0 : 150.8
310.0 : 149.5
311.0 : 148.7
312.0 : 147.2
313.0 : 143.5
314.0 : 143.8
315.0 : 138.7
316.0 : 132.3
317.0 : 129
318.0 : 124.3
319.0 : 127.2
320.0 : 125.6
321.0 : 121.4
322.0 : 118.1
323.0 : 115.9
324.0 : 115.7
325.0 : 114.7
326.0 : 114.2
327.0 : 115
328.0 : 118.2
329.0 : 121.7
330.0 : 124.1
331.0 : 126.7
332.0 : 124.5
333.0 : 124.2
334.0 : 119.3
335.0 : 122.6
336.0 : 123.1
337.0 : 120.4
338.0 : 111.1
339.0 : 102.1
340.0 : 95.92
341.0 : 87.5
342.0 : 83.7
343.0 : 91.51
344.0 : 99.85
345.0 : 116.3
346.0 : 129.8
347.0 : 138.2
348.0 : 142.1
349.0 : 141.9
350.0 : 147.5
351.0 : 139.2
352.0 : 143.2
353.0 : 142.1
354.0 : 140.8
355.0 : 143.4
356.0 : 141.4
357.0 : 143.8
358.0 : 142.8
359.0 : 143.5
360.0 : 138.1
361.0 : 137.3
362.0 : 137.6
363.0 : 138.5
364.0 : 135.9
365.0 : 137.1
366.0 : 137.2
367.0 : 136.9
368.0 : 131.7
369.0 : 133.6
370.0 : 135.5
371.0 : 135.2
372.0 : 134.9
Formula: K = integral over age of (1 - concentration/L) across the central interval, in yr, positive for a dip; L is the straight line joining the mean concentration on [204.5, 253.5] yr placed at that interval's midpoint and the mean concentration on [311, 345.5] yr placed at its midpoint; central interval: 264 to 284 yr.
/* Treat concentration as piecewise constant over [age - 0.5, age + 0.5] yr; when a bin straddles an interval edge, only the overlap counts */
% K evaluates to 2.2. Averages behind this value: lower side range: 186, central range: 138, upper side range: 119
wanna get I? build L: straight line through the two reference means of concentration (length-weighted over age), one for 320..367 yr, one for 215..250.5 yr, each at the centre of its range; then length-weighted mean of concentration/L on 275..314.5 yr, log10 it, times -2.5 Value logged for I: 0.07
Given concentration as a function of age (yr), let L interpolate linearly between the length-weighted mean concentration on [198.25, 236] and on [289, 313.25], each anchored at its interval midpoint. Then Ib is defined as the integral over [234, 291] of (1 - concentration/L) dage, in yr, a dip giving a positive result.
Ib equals 3.5 yr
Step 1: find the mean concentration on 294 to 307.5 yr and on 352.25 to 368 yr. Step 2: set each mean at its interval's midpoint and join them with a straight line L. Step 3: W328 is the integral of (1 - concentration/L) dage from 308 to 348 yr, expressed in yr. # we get 6.0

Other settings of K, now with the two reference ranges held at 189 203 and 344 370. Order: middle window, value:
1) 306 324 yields 2.0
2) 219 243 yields 0.7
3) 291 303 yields 1.4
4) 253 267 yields 0.3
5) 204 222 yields -0.4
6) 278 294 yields 3.2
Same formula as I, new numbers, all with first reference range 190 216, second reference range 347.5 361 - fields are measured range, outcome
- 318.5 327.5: 0.28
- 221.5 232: 0.03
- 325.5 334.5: 0.24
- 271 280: 0.26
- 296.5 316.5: 0.09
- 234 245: 0.07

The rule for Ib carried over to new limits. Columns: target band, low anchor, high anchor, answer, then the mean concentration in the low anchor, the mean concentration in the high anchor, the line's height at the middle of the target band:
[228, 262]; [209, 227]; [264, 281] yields -2.1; 195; 140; 168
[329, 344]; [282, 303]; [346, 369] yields 3.0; 137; 140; 139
